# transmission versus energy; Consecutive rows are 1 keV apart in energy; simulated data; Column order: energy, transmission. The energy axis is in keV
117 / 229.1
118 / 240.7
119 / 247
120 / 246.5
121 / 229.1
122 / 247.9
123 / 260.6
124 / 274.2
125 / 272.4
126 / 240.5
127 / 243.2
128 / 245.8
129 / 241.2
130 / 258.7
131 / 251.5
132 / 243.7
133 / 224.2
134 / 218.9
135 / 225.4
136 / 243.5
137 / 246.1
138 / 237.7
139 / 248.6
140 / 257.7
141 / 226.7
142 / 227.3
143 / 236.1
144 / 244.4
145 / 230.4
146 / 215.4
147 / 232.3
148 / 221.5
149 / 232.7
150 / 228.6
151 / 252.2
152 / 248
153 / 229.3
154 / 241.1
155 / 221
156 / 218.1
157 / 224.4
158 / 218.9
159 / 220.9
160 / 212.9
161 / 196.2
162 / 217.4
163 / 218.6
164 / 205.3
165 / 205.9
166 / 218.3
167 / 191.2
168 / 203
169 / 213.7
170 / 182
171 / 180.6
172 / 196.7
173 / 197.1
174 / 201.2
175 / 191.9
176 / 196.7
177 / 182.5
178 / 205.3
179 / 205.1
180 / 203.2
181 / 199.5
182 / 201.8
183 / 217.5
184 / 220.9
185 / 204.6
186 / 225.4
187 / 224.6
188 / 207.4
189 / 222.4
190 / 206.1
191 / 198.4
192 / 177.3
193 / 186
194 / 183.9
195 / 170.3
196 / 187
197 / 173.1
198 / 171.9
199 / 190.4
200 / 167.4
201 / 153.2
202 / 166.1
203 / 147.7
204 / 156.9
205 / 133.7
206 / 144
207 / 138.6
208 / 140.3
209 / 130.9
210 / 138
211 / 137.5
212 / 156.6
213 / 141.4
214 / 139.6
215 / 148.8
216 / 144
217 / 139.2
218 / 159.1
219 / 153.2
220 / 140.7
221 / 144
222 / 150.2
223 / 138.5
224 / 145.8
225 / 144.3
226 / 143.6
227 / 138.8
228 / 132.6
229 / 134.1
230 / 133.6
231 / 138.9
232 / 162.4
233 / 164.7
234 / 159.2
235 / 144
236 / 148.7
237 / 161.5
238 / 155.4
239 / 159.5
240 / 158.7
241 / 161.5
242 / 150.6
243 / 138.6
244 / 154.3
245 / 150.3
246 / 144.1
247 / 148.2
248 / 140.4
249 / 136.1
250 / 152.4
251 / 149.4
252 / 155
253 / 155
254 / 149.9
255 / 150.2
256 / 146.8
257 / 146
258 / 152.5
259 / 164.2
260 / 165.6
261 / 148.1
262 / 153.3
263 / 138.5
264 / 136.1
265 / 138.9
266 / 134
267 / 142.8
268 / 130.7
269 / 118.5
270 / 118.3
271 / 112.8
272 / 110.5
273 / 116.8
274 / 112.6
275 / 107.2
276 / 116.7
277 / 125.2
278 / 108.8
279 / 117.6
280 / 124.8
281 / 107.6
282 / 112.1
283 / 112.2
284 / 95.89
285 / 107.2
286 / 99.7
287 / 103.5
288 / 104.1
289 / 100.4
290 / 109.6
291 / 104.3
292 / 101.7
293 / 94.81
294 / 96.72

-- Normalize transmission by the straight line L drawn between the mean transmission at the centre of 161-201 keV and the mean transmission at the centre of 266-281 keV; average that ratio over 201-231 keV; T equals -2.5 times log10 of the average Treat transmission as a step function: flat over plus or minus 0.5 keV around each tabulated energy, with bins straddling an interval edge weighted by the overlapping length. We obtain 0.17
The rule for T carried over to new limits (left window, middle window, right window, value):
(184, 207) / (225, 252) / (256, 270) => 0.06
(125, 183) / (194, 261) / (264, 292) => 0.04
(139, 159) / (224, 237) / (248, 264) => 0.16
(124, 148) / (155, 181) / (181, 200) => 0.05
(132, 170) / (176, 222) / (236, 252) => 0.09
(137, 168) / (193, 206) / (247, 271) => 0.14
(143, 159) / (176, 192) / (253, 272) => -0.02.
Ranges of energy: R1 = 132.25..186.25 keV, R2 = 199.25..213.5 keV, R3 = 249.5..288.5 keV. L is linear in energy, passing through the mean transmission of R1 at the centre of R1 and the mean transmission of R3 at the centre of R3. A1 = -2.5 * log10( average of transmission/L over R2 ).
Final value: 0.217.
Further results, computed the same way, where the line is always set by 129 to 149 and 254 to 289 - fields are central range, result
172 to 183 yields 0.03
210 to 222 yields 0.18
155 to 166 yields 0.02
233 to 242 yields -0.01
